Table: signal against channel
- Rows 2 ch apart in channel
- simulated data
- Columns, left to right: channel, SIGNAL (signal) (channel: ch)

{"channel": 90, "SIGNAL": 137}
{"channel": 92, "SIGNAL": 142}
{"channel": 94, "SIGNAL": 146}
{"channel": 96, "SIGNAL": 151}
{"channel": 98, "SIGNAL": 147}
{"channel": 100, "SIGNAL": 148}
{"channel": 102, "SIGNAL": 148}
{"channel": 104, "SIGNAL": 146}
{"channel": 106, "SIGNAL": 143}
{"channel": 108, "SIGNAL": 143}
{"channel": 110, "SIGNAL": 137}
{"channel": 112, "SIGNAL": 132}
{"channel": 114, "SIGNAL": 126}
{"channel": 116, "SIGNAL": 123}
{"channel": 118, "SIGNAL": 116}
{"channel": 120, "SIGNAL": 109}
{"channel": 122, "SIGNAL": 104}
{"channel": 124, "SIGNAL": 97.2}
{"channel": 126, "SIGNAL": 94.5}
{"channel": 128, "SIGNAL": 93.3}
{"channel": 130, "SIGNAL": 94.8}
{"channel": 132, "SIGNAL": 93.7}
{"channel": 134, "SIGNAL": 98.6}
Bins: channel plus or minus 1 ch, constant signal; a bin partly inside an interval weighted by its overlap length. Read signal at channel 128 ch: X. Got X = 93.3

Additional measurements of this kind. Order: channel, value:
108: 143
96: 151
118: 116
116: 123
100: 148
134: 98.6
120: 109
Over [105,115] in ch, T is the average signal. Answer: 136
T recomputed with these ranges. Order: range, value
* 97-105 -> 147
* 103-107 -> 144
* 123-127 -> 95.8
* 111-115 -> 129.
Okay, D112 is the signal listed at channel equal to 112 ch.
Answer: 132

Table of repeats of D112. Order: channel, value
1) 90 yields 137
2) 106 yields 143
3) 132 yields 93.7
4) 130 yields 94.8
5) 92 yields 142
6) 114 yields 126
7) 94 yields 146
